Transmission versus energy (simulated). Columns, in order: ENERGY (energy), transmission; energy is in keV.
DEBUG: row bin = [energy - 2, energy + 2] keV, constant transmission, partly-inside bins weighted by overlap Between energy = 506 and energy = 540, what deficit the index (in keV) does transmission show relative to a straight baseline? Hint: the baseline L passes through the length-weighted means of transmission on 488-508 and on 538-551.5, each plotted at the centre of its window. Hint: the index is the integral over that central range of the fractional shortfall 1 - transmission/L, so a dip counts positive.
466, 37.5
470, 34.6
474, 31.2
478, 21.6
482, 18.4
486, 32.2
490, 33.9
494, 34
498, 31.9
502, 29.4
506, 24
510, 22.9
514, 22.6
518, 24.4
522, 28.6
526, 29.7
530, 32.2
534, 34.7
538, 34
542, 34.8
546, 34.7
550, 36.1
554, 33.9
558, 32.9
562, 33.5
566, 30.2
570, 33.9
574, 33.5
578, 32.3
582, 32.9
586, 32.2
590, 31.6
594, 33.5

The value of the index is 4.8 keV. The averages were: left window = 30.6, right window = 35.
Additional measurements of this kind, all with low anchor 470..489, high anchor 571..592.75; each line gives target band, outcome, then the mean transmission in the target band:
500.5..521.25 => 2.92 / 24.8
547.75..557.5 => -1.13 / 34.7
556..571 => -0.43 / 32.5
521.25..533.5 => -0.47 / 30.9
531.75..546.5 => -2.02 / 34.5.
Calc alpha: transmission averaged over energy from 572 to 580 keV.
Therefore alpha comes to 32.9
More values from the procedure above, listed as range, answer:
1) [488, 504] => 32.3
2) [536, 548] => 34.5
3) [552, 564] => 33.4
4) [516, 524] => 26.5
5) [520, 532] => 30.2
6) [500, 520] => 24.7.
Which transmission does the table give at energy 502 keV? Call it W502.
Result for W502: 29.4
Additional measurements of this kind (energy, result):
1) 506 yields 24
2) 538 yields 34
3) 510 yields 22.9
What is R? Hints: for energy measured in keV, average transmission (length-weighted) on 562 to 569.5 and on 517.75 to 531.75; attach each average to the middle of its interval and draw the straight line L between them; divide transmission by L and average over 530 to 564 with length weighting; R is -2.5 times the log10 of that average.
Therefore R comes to -0.12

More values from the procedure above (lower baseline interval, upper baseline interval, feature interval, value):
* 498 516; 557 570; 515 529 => -0.01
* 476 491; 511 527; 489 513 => -0.12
